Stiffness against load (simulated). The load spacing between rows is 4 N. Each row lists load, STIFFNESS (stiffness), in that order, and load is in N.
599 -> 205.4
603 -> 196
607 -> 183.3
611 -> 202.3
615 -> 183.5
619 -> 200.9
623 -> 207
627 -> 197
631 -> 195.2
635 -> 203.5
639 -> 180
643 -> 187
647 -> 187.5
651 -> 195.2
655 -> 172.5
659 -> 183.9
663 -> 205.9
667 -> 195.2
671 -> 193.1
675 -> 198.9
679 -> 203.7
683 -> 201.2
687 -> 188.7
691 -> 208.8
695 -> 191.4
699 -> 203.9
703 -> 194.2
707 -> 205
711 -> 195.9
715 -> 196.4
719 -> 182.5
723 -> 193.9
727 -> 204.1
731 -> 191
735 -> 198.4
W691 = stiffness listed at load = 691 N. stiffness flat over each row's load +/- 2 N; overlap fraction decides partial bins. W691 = 208.8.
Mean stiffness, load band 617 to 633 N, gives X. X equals 200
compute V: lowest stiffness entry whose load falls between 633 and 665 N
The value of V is 172.5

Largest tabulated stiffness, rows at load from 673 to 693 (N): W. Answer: 208.8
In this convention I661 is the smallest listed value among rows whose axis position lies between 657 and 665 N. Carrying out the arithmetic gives 183.9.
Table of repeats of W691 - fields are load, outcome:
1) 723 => 193.9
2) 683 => 201.2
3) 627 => 197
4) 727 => 204.1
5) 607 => 183.3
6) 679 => 203.7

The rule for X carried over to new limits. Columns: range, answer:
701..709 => 200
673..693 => 200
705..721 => 195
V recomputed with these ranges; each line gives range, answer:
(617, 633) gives 195.2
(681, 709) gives 188.7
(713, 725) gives 182.5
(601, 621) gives 183.3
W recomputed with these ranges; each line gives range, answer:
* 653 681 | 205.9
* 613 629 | 207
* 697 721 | 205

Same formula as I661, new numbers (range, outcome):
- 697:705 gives 194.2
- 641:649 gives 187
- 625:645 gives 180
